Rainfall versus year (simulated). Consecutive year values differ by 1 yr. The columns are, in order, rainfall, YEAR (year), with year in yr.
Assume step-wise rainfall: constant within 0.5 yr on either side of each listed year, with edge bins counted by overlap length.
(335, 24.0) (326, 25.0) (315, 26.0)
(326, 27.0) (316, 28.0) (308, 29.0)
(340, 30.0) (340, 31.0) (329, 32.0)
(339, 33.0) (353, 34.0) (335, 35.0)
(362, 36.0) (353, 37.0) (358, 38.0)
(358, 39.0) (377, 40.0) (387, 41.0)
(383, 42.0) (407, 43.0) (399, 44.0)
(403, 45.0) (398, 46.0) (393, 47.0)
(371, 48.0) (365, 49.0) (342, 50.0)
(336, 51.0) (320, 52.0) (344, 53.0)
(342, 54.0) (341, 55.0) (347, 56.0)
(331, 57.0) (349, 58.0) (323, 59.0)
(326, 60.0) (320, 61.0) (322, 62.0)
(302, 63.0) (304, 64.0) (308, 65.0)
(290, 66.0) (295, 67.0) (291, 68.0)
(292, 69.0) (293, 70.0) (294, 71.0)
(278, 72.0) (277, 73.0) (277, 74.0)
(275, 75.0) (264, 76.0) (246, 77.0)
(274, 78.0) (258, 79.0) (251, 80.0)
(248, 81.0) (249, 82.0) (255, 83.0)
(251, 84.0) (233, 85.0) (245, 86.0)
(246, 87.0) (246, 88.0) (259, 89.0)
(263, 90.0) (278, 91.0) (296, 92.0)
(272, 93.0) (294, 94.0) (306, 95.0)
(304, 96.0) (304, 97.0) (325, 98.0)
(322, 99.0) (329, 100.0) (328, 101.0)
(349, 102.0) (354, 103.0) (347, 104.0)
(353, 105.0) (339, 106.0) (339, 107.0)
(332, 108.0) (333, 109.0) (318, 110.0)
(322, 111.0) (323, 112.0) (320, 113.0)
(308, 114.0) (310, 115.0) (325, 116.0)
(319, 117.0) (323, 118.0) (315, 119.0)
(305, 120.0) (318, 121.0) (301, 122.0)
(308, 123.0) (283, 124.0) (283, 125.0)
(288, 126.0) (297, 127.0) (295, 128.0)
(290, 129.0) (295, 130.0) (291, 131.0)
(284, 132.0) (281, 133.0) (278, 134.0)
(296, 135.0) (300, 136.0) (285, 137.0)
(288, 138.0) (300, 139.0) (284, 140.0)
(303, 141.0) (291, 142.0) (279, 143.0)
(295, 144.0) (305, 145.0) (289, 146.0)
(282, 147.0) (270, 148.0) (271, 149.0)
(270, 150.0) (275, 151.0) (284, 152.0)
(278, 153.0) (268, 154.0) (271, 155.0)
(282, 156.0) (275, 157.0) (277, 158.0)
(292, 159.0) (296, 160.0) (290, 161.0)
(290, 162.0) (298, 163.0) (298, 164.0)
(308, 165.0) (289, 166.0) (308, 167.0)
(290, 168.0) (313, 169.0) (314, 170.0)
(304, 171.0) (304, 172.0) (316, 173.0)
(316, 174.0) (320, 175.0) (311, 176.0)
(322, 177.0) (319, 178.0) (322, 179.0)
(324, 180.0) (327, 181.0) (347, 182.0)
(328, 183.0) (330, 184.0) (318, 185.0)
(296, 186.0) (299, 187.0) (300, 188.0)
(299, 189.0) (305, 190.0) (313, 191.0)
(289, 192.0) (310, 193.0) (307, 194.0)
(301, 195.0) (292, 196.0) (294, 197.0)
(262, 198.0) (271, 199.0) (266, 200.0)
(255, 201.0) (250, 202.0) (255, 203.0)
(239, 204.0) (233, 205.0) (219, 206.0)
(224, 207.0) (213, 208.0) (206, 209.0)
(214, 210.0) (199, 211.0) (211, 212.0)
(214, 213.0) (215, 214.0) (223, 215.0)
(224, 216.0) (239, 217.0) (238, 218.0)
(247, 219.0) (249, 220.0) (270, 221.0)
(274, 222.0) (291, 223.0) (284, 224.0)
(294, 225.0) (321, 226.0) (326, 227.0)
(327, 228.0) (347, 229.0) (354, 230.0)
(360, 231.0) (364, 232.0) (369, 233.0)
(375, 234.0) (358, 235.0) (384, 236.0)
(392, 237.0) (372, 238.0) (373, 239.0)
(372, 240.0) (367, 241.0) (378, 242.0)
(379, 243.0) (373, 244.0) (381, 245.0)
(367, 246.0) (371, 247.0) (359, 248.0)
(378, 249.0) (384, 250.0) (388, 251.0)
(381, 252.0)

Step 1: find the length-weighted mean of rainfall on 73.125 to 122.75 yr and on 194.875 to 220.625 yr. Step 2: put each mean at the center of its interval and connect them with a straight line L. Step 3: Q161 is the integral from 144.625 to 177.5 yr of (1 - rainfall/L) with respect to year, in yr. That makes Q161 -3.7 yr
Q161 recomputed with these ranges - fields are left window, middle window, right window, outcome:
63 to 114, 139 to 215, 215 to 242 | 6.60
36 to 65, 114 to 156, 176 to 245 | 4.14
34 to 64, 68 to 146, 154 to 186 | 8.46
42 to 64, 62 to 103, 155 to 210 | 6.56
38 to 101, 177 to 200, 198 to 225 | -4.95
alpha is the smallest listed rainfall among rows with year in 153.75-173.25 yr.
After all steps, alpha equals 268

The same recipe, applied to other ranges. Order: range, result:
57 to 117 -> 233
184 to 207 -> 219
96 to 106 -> 304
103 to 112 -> 318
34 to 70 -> 290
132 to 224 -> 199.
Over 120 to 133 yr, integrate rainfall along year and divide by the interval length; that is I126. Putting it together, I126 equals 294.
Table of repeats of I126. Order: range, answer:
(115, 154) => 293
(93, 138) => 311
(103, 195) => 303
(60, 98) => 279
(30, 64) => 352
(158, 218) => 281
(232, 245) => 374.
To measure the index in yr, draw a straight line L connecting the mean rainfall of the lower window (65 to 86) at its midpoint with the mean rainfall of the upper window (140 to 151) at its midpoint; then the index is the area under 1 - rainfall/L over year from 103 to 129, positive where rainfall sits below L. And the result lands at -3.5 yr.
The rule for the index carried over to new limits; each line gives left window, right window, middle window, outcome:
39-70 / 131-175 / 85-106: 1.3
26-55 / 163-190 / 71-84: 3.0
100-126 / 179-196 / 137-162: 2.6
